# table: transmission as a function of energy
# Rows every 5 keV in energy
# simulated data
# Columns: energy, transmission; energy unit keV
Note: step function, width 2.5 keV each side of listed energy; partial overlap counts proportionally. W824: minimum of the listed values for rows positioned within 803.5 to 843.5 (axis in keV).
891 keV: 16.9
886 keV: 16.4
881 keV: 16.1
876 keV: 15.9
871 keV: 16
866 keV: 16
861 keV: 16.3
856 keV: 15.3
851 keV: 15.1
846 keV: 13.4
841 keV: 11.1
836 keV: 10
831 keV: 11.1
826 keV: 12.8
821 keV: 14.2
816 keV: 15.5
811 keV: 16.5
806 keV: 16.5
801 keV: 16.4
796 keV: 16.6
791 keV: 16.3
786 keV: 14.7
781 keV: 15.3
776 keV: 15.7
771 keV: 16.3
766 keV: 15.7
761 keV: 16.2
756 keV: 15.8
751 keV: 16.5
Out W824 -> 10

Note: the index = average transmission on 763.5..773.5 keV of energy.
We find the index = 16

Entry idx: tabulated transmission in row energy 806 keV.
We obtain 16.5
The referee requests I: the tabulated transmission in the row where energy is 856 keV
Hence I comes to 15.3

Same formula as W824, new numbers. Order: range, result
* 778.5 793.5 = 14.7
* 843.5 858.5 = 13.4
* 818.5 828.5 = 12.8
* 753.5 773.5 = 15.7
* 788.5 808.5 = 16.3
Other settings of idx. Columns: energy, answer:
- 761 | 16.2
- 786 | 14.7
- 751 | 16.5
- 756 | 15.8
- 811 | 16.5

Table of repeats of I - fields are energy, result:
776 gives 15.7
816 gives 15.5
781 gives 15.3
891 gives 16.9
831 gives 11.1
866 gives 16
